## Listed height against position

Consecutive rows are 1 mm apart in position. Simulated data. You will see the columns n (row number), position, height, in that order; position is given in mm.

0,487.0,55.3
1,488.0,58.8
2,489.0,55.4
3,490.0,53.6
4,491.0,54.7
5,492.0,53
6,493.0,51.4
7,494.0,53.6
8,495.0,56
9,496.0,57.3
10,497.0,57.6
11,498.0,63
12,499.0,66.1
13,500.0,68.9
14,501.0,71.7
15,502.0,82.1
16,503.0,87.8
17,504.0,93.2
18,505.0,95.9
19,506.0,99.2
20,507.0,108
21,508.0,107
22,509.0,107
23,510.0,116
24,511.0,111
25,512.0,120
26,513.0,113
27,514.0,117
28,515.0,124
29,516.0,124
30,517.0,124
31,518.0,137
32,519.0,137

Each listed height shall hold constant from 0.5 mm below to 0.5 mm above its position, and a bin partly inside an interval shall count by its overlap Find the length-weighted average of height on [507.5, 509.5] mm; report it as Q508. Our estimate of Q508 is 107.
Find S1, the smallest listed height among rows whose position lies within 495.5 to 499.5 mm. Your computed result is 57.3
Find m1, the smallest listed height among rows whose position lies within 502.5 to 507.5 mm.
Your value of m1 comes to 87.8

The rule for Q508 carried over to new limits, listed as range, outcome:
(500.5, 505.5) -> 86.1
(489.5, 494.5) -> 53.3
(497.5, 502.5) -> 70.4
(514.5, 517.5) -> 124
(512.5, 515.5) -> 118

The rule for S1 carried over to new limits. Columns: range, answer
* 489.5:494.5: 51.4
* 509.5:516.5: 111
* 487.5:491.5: 53.6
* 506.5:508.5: 107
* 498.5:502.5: 66.1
